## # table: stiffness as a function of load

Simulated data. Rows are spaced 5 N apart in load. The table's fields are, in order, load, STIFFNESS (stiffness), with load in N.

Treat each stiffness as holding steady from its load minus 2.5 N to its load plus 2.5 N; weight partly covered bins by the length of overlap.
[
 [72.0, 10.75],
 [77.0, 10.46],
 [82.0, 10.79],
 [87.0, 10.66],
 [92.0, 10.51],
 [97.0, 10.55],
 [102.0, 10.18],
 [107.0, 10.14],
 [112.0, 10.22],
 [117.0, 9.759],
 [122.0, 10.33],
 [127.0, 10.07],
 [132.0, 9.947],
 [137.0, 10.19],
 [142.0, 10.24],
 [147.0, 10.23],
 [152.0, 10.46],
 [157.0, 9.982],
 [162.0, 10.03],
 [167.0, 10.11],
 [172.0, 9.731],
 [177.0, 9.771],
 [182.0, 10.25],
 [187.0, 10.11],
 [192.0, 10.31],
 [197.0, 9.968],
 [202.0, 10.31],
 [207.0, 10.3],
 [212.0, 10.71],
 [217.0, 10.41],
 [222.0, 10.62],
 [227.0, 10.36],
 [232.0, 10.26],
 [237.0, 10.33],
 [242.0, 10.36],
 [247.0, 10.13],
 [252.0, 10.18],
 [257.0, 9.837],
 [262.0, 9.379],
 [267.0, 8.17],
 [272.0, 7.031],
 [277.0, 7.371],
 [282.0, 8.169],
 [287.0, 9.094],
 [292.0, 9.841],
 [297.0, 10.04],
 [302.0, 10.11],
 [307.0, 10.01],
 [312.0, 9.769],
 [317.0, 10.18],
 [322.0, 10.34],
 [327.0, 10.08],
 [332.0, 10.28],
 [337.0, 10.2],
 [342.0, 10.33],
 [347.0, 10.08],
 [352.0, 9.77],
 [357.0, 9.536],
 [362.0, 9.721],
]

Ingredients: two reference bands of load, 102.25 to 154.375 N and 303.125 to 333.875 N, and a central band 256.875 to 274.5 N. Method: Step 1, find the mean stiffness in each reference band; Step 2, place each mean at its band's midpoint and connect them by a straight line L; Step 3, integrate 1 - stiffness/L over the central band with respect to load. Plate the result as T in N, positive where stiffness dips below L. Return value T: 2.93 N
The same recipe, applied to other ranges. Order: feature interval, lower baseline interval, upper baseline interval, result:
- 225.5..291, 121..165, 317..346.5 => 5.9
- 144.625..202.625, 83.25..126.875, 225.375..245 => 1.2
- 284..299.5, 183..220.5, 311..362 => 0.8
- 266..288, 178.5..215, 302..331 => 4.9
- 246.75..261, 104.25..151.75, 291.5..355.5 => 0.2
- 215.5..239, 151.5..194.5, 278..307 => -1.5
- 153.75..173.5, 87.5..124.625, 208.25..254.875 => 0.6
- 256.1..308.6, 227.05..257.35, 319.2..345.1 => 6.5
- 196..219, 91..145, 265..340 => -1.3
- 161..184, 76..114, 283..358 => 0.7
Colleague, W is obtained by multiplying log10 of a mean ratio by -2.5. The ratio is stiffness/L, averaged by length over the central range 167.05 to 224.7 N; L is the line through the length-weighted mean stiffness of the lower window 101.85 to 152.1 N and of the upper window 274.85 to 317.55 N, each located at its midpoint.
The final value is -0.04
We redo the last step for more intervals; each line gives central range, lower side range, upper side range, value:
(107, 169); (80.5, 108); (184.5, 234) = 0.03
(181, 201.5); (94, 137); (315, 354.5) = 0.00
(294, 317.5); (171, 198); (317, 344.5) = 0.02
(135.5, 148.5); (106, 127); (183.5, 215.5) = -0.01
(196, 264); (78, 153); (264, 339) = -0.06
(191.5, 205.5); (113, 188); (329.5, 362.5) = -0.01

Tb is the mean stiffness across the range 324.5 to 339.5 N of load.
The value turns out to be 10.2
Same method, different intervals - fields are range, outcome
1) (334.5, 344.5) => 10.3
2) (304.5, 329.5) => 10.1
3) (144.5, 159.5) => 10.2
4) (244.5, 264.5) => 9.88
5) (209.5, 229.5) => 10.5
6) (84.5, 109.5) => 10.4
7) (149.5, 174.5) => 10.1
